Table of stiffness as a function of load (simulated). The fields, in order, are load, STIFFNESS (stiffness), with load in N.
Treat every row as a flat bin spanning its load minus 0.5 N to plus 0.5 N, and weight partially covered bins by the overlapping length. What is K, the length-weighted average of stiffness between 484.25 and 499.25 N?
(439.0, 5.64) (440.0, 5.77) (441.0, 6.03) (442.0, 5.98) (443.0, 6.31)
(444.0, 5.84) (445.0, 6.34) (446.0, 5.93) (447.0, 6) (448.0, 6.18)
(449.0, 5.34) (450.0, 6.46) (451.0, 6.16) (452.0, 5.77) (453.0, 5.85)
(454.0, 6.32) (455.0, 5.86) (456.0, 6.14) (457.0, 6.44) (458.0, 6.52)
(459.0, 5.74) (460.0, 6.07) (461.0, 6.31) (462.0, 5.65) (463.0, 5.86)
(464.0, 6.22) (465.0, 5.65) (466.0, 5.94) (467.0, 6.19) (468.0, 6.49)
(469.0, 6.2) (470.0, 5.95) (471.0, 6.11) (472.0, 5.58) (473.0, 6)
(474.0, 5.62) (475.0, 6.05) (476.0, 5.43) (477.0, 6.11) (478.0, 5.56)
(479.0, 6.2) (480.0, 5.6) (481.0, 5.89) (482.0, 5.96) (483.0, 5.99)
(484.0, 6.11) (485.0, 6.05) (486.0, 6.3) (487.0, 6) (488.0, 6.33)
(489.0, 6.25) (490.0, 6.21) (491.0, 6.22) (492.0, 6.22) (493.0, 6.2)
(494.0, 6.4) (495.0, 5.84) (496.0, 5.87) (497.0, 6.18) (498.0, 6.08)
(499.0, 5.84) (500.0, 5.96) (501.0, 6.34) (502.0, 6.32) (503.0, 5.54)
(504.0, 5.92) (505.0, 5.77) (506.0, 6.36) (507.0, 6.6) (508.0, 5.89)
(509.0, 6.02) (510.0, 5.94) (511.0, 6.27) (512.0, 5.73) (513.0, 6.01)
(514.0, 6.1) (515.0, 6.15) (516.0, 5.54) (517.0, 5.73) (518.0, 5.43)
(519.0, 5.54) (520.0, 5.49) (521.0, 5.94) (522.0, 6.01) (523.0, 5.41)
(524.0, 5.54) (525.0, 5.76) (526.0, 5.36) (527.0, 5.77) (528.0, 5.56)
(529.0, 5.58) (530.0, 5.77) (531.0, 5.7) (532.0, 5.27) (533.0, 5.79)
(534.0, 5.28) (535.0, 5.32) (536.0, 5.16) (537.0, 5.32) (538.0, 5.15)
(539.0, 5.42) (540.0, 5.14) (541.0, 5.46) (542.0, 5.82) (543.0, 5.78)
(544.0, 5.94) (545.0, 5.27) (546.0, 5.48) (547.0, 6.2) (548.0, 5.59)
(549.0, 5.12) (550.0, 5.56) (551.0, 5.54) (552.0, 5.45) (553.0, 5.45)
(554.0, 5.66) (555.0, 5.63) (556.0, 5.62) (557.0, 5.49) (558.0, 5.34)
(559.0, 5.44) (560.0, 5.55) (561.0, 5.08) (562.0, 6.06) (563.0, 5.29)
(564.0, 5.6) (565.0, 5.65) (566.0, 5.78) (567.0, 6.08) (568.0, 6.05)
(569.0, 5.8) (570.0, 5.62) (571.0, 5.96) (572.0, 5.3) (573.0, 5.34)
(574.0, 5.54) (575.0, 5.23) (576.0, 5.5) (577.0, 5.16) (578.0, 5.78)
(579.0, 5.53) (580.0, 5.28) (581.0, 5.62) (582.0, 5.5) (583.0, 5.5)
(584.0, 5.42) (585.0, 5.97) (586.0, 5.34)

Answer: 6.14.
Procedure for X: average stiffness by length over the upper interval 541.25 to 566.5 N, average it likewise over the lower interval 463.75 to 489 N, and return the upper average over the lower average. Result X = 0.9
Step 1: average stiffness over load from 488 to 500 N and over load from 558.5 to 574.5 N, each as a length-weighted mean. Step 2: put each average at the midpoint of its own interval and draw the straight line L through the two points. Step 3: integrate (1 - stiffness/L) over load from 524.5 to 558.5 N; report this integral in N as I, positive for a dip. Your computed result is 1.6 N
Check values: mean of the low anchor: 6.12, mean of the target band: 5.52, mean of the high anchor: 5.63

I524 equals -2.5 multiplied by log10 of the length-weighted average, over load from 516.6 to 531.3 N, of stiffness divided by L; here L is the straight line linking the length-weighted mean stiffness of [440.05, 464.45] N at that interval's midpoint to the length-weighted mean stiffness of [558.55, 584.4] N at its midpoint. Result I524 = 0.02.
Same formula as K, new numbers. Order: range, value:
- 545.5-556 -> 5.57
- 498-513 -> 6.04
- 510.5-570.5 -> 5.61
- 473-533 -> 5.91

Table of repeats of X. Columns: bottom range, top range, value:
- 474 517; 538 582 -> 0.92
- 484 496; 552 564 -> 0.89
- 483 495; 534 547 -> 0.88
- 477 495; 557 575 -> 0.92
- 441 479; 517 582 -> 0.92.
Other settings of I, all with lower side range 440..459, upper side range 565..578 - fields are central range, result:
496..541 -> 0.5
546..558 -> 0.3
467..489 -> -0.1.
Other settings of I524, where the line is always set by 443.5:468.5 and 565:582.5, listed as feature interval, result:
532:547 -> 0.05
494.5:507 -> -0.03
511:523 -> 0.00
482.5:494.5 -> -0.05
